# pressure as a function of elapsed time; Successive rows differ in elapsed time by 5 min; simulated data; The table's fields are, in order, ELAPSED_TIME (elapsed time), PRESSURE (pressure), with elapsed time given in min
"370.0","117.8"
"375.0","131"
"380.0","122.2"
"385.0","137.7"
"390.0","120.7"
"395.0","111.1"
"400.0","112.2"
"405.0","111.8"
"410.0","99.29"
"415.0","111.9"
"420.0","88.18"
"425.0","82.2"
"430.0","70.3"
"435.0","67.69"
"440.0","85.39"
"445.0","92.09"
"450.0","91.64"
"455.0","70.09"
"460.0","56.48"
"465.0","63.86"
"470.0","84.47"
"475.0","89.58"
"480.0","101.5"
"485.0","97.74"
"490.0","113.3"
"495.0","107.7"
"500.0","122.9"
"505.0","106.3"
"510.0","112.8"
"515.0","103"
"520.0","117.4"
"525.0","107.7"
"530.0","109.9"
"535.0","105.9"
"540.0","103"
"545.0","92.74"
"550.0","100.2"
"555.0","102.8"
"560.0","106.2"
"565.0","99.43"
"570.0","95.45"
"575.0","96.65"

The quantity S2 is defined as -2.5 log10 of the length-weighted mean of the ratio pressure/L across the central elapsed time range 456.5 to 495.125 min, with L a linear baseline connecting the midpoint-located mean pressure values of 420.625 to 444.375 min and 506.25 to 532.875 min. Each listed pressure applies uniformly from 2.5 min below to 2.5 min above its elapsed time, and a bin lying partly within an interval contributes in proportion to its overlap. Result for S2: 0.08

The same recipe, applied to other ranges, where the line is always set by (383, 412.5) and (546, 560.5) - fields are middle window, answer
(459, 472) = 0.50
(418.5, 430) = 0.35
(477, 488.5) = 0.08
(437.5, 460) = 0.33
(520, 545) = -0.03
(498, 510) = -0.08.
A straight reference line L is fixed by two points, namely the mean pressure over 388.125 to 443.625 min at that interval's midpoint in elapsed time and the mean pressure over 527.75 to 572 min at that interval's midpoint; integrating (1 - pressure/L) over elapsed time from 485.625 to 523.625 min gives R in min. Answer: -4.3 min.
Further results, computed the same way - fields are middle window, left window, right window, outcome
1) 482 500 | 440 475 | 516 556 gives -3.8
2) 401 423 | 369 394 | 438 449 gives 1.0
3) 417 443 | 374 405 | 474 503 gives 8.0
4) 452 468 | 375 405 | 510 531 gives 7.0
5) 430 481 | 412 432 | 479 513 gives 9.8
